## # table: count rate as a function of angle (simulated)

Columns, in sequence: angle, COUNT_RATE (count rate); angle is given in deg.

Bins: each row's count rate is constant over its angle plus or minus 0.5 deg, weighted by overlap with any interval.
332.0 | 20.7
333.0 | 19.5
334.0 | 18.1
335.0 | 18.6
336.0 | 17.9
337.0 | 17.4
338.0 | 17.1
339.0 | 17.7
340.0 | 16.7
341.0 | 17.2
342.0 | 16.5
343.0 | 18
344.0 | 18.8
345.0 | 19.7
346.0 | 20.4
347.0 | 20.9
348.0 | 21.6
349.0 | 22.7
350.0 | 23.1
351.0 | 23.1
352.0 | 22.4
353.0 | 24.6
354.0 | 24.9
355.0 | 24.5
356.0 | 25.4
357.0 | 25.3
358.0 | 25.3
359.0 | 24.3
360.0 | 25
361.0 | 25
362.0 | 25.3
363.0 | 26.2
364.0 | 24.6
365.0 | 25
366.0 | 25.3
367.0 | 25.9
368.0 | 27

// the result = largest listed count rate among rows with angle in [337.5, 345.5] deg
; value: 19.7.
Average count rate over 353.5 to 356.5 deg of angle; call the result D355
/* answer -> 24.9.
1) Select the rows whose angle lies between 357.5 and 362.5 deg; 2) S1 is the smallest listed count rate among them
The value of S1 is 24.3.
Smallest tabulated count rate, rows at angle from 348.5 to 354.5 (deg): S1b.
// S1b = 22.4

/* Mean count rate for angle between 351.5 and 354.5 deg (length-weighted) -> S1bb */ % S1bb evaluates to 24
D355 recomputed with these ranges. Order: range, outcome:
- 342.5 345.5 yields 18.8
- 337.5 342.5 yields 17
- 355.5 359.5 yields 25.1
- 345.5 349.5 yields 21.4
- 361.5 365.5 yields 25.3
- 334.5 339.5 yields 17.7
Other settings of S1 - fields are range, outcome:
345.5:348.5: 20.4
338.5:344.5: 16.5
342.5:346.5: 18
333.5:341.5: 16.7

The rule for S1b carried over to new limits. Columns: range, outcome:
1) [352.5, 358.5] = 24.5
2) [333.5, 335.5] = 18.1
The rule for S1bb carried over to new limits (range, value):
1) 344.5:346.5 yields 20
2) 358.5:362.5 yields 24.9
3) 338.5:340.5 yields 17.2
